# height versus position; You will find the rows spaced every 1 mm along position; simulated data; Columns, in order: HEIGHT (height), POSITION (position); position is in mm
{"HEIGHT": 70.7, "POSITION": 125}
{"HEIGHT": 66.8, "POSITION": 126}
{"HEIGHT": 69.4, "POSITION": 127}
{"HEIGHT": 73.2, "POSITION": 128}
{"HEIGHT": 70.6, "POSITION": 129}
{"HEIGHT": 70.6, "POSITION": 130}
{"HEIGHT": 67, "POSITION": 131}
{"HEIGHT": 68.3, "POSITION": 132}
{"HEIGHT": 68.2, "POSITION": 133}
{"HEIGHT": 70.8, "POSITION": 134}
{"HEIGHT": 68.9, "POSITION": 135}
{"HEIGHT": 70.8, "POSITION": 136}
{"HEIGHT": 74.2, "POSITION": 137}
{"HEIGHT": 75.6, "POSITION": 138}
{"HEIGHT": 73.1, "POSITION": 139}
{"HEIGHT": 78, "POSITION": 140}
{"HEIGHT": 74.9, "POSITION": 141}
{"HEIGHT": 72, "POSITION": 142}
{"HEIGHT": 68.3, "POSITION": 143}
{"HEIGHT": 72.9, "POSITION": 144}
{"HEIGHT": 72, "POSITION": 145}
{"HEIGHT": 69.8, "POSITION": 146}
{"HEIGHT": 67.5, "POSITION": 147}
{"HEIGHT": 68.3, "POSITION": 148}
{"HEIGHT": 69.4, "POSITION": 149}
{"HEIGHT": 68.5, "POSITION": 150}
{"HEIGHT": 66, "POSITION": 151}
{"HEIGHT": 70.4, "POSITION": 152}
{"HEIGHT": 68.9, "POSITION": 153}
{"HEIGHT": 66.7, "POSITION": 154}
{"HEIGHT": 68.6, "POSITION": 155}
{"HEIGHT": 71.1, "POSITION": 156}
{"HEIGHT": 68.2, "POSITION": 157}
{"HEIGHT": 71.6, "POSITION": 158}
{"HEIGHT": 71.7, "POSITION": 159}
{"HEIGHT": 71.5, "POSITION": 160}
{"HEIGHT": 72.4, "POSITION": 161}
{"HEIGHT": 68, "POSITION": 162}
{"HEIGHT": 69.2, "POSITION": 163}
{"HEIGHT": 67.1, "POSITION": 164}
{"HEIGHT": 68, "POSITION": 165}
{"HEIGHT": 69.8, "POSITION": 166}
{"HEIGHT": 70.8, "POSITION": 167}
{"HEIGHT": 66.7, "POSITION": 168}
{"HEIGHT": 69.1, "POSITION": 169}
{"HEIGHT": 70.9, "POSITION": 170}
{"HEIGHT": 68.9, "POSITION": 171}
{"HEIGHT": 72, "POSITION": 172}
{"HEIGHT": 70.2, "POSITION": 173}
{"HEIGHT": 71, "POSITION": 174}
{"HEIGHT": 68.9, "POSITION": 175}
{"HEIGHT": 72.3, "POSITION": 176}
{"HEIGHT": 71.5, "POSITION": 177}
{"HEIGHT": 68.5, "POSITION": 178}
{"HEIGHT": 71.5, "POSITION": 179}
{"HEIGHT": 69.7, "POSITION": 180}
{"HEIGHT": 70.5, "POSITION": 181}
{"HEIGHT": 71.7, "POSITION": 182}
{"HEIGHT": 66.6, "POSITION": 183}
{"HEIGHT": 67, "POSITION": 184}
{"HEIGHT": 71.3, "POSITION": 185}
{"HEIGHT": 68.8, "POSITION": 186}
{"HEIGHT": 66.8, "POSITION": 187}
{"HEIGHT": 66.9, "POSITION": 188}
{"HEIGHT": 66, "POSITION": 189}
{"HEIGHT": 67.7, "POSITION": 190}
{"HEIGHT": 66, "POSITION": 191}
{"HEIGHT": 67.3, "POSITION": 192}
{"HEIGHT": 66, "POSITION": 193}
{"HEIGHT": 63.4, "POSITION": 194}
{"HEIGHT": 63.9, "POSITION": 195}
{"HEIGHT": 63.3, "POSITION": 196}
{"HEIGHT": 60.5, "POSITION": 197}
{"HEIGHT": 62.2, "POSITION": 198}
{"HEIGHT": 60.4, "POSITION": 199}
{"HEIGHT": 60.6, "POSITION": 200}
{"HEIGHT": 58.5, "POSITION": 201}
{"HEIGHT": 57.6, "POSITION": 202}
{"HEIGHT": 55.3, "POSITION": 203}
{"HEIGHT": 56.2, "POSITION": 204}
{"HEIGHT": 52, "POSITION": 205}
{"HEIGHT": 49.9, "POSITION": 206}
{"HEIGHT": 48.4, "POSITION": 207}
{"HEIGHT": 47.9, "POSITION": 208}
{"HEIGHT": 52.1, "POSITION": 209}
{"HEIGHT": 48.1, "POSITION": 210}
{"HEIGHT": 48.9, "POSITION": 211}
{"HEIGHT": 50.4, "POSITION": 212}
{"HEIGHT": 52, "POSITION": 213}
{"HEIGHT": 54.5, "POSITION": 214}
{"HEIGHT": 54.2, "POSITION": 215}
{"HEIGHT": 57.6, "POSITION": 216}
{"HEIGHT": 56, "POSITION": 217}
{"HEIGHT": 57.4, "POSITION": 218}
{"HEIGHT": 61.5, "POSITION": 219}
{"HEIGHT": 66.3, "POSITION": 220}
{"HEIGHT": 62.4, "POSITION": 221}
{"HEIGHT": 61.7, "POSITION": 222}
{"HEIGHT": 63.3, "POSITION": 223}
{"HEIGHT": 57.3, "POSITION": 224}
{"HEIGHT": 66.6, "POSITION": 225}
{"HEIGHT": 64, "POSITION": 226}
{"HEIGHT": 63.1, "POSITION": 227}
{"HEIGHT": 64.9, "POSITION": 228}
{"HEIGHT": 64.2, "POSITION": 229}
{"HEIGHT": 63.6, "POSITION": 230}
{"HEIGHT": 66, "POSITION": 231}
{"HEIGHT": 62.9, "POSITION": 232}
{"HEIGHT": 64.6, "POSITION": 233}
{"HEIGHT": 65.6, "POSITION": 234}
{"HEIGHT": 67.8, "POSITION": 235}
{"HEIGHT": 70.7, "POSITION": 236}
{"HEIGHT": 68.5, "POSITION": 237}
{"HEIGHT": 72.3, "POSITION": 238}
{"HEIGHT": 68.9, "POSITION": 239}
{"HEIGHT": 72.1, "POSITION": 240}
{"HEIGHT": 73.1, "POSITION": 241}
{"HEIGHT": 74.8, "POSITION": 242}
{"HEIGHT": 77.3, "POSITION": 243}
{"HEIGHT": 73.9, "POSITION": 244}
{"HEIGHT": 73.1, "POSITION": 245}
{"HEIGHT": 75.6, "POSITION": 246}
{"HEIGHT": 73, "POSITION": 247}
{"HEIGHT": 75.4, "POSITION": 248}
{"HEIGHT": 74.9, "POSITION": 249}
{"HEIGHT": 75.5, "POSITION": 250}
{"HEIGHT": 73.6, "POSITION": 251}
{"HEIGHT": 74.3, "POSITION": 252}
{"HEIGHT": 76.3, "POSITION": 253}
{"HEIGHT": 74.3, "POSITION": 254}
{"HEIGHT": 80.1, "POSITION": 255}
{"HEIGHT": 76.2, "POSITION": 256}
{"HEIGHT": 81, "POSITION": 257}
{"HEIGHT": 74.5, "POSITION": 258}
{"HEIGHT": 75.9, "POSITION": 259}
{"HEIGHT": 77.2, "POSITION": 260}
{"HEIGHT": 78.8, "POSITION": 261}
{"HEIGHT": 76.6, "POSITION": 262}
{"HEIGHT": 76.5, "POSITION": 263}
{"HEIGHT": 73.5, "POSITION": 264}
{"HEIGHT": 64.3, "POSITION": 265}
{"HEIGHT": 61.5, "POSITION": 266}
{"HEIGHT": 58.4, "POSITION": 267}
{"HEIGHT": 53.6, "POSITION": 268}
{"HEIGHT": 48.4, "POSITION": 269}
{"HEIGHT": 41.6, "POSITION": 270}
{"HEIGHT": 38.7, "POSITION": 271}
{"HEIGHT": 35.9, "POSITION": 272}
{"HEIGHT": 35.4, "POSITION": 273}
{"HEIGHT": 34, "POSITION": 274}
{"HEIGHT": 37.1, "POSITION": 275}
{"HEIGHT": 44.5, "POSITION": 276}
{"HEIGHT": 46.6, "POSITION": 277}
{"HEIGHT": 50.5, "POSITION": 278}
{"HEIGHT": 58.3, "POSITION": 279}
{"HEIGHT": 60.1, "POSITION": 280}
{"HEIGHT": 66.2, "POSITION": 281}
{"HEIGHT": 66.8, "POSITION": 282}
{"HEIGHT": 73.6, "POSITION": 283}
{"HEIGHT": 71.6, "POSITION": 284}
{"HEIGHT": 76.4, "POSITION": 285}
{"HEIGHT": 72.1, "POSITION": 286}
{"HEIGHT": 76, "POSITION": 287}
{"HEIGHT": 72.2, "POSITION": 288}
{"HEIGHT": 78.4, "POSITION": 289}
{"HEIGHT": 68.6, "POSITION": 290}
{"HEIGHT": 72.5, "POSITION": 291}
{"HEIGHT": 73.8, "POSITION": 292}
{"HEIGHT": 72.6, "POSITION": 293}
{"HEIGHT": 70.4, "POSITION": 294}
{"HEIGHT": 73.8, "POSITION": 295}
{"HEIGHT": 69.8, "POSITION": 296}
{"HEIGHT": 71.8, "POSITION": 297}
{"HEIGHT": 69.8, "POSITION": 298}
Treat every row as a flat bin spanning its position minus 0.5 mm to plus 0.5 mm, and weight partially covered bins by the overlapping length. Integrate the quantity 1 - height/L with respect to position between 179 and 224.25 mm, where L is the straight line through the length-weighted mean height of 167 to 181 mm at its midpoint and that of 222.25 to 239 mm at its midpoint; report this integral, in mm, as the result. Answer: 4.9 mm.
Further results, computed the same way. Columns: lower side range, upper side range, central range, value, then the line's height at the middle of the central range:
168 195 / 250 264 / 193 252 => 8.1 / 72.9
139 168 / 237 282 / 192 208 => 2.2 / 67.9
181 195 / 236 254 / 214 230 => 2.2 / 71.1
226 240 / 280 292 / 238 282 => 2.5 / 69.2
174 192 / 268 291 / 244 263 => -4.9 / 60.4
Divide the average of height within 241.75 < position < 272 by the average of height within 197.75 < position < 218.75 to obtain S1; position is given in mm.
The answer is 1.3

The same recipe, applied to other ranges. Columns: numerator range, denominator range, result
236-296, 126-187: 0.96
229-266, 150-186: 1.04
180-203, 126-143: 0.91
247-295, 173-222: 1.06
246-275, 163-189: 0.94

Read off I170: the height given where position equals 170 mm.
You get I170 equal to 70.9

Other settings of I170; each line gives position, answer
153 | 68.9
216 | 57.6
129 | 70.6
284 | 71.6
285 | 76.4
